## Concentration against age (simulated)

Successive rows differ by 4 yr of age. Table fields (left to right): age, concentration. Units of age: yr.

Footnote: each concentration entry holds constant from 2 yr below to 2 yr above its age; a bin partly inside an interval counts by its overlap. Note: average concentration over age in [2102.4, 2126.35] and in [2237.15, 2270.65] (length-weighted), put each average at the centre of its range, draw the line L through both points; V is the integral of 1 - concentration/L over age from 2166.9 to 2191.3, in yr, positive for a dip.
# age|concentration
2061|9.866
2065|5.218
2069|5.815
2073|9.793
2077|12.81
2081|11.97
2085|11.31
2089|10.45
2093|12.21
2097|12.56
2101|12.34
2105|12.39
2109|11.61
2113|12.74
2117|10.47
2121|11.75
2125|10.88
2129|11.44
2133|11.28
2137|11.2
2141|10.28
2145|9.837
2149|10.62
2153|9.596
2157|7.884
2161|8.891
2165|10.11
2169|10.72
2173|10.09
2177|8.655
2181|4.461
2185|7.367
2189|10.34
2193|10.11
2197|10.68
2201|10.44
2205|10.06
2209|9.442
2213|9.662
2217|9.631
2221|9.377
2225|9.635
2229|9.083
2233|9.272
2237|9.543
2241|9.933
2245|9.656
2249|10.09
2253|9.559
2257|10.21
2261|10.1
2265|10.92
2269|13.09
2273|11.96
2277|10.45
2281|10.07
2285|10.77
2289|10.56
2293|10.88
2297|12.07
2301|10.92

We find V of 5.4 yr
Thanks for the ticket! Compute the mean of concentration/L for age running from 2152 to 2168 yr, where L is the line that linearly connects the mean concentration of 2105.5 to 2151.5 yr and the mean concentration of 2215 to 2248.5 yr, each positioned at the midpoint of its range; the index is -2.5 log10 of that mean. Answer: 0.16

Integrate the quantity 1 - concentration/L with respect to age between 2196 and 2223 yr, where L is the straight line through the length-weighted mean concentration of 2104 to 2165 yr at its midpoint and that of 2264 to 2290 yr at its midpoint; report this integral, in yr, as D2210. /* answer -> 2.6 yr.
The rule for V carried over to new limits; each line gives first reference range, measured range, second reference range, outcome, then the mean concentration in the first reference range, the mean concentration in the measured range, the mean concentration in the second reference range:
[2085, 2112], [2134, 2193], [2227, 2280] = 9.9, 11.9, 9.35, 10.3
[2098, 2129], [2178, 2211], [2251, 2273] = 6.4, 11.7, 9.1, 10.9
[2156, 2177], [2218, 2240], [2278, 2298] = 1.6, 9.53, 9.42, 10.8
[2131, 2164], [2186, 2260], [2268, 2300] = 5.8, 9.95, 9.79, 11.2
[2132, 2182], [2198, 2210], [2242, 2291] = -0.1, 9.58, 10.1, 10.6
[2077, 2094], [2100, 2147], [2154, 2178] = -3.3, 11.6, 11.3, 9.43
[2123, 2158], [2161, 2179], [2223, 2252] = 0.7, 10.4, 9.78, 9.6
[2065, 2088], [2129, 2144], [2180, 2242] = -1.9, 9.9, 10.9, 9.38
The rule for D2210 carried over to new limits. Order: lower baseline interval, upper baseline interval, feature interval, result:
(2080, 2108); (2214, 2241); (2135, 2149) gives 0.69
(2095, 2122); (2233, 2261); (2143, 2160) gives 2.80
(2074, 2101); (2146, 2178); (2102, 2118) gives -1.07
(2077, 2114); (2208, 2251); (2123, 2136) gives 0.19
